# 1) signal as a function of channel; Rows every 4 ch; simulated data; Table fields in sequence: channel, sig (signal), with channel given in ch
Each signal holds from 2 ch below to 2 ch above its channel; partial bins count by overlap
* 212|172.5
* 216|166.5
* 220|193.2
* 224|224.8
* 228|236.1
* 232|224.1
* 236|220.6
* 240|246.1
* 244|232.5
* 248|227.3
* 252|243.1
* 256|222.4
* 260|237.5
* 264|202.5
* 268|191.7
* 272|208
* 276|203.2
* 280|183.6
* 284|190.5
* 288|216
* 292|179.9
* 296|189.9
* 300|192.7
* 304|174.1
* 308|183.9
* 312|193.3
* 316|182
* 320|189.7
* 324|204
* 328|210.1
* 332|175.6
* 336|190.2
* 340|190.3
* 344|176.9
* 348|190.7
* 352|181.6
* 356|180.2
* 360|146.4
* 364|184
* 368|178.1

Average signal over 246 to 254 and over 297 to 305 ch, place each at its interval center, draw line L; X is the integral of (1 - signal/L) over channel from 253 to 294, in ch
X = 1.5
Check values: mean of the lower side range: 235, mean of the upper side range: 185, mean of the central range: 204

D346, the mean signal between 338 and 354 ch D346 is 185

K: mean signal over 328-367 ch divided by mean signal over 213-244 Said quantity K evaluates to 0.84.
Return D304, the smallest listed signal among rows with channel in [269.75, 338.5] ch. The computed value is 174.1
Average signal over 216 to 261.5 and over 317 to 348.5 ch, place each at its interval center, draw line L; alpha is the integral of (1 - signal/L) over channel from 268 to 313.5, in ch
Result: 3.1 ch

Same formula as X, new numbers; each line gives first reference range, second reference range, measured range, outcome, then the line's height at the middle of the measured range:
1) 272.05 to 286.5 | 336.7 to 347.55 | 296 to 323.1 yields 0.5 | 191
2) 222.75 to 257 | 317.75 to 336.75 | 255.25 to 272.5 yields 0.7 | 221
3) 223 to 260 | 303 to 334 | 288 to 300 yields 0.7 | 203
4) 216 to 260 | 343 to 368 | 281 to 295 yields 0.7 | 204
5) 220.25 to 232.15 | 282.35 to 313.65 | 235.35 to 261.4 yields -2.4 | 213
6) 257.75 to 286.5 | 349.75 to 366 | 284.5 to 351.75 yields -1.1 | 187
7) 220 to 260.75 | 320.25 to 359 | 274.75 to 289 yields 1.0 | 212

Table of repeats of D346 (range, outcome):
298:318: 185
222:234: 228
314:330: 196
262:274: 201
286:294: 198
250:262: 234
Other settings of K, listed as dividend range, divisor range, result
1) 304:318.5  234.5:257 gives 0.79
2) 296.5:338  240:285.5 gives 0.88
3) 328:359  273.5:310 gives 0.97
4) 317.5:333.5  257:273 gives 0.93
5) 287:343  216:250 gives 0.86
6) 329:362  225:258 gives 0.78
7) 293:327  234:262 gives 0.81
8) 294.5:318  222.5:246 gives 0.81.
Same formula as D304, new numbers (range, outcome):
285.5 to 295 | 179.9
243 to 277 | 191.7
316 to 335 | 175.6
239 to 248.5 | 227.3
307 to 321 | 182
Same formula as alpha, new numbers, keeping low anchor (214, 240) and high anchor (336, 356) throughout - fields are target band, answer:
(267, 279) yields 0.1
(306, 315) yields 0.3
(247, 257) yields -1.2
